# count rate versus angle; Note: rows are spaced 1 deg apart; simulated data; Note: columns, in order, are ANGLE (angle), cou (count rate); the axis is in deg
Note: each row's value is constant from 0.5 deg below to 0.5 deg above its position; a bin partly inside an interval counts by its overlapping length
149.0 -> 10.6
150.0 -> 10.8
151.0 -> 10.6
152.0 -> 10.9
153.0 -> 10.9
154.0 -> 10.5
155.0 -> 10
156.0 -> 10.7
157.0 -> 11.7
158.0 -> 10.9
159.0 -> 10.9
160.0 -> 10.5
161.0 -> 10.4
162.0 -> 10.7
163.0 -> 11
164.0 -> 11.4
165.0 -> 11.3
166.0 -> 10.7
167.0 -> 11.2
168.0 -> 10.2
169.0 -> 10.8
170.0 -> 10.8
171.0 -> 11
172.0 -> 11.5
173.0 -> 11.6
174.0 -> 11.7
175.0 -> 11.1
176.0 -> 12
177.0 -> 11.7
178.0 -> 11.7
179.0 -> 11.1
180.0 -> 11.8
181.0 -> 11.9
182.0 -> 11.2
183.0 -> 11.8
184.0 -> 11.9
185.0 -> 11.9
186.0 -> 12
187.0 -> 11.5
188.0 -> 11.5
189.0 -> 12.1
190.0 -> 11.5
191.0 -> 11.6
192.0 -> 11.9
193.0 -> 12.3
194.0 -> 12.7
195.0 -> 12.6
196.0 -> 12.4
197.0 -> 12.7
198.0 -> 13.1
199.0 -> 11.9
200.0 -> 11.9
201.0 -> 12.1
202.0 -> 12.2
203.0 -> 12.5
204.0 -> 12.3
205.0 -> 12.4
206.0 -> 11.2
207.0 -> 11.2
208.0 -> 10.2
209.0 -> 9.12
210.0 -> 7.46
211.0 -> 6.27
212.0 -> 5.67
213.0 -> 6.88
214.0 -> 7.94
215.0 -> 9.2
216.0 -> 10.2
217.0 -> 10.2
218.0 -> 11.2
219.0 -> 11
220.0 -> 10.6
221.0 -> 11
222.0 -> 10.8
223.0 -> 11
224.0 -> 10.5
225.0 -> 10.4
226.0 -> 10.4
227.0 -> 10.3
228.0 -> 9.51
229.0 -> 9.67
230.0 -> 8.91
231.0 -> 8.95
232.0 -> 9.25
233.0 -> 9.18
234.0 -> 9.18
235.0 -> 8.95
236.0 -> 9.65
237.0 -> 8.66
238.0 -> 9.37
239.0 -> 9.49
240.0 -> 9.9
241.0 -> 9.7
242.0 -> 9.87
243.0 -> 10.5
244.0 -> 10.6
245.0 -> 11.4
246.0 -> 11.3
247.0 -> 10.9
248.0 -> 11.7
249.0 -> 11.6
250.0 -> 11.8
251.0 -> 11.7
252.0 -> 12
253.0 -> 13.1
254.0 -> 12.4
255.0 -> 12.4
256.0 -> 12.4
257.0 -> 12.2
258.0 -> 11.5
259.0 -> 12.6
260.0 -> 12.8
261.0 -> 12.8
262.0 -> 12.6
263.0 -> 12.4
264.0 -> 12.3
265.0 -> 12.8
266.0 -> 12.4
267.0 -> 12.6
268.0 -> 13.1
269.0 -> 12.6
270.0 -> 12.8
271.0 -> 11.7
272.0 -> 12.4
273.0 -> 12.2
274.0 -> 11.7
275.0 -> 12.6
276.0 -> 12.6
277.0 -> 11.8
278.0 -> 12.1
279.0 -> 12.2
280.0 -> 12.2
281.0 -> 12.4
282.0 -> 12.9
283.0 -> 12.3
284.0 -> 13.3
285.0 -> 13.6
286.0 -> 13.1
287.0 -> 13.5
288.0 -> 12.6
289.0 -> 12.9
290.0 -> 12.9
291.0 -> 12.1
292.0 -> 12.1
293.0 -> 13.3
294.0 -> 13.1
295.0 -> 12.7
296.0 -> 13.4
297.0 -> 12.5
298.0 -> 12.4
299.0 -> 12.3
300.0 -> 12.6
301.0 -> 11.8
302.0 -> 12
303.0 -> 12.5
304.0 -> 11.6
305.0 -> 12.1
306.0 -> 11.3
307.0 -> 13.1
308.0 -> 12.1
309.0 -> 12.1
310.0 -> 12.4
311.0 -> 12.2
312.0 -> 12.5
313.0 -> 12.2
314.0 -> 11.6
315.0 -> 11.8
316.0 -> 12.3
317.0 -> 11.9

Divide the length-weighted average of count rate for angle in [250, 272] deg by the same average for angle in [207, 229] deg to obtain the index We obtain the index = 1.30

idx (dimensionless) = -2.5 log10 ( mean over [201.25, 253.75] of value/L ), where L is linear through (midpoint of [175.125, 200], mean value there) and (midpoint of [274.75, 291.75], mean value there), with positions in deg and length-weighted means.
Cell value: 0.20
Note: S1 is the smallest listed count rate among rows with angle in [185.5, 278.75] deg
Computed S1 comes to 5.67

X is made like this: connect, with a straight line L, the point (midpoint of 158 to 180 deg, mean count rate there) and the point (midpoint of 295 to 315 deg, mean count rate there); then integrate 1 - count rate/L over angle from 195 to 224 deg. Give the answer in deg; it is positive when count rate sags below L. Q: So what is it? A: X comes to 2.3 deg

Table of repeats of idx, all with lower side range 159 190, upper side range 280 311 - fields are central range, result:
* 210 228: 0.23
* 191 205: -0.07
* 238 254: 0.10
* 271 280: 0.02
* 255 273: -0.02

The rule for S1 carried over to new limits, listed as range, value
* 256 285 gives 11.5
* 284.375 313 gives 11.3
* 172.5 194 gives 11.1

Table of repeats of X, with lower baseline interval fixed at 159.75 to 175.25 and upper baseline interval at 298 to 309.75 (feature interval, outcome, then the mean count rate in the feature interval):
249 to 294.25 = -2.3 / 12.5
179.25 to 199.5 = -1.5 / 12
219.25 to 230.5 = 1.2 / 10.3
